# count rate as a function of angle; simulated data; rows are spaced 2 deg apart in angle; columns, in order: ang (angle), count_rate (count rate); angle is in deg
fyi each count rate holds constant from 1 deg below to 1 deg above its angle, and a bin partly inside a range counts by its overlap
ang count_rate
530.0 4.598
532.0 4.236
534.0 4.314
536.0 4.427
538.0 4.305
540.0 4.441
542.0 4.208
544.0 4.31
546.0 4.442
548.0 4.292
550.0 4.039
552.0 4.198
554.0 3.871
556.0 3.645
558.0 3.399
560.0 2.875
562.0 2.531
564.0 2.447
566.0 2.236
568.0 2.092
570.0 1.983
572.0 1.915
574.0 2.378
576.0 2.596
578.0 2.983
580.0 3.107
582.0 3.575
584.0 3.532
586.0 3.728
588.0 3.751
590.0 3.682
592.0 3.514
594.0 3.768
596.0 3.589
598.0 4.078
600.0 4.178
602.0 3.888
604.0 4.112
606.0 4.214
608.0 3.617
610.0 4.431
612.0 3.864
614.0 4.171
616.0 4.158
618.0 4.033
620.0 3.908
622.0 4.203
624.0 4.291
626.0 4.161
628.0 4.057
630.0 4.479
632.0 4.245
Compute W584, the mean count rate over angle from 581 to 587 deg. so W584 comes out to 3.61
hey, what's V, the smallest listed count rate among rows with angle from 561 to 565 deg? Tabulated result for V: 2.447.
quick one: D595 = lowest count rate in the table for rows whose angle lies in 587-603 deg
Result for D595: 3.514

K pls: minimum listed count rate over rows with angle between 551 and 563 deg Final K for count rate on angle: 2.531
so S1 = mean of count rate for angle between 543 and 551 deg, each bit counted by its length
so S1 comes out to 4.27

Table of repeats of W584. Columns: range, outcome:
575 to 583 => 3.07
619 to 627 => 4.14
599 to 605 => 4.06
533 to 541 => 4.37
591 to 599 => 3.74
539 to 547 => 4.35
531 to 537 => 4.33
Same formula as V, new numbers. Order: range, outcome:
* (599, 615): 3.617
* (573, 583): 2.378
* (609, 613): 3.864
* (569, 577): 1.915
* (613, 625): 3.908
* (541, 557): 3.645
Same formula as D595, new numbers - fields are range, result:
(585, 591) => 3.682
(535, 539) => 4.305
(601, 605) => 3.888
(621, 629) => 4.057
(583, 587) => 3.532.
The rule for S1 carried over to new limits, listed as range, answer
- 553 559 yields 3.64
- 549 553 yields 4.12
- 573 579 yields 2.65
